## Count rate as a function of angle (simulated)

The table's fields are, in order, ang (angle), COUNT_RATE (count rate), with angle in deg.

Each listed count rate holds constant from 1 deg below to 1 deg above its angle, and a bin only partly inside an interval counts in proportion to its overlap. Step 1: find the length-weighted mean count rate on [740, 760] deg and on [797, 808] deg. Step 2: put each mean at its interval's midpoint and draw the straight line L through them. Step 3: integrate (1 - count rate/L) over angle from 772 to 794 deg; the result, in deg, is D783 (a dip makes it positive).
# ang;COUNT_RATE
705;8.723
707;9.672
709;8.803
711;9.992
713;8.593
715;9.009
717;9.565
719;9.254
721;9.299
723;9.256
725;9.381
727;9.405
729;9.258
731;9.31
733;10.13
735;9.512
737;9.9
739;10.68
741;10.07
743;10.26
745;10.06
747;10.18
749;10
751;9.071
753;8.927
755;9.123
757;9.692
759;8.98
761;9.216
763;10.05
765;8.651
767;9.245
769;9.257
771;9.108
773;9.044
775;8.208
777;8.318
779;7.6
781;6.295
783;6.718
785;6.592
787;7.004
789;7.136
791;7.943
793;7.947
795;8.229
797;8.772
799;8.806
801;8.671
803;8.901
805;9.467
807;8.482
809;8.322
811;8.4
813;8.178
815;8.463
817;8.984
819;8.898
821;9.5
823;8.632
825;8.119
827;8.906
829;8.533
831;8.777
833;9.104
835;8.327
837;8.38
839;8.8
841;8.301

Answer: 3.9 deg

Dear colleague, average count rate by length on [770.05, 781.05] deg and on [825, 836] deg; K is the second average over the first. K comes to 1.1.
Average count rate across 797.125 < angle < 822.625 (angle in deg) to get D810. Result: 8.75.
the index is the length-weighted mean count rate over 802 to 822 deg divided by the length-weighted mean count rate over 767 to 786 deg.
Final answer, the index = 1.1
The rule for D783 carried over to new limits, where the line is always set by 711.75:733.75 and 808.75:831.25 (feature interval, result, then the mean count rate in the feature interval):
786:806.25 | 1.2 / 8.29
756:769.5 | -0.4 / 9.3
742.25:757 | -0.8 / 9.65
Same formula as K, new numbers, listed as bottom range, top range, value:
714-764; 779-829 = 0.86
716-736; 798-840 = 0.92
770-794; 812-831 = 1.14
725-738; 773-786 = 0.78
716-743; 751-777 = 0.94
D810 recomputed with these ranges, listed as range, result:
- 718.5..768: 9.56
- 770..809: 8.07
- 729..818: 8.82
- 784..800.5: 7.83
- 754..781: 8.86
